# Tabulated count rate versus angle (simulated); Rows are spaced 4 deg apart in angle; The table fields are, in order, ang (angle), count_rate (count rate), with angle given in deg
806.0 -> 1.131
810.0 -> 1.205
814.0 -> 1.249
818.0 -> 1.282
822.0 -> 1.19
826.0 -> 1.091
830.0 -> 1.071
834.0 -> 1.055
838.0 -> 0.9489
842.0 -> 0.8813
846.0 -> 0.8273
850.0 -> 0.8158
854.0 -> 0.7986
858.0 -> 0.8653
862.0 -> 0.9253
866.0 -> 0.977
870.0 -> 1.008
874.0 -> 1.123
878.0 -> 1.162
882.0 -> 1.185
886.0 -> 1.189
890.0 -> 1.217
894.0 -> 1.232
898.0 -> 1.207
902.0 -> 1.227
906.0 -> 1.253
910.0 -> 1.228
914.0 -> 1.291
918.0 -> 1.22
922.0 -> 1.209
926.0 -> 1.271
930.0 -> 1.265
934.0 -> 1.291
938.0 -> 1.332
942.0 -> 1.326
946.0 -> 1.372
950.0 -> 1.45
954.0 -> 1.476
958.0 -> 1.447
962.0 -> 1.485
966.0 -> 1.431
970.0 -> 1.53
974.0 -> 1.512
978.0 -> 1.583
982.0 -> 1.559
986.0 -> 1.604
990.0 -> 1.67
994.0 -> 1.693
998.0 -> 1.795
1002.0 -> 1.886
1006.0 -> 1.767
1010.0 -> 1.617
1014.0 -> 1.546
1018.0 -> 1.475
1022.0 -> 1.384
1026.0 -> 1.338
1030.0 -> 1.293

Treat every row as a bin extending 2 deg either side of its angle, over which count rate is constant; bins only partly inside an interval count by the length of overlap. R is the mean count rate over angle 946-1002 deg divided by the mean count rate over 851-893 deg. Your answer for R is 1.50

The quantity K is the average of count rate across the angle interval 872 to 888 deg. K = 1.16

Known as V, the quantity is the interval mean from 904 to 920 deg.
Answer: 1.25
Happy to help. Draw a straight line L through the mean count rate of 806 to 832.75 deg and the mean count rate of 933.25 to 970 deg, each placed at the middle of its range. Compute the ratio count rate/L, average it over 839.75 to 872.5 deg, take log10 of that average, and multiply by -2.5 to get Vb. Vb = 0.36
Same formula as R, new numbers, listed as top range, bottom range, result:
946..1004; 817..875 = 1.60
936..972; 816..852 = 1.40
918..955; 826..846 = 1.35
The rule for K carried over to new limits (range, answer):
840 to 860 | 0.838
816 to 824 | 1.24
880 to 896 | 1.21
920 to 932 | 1.25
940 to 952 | 1.38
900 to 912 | 1.24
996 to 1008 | 1.82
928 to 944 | 1.3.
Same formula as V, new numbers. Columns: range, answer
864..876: 1.04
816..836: 1.14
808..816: 1.23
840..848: 0.854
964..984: 1.52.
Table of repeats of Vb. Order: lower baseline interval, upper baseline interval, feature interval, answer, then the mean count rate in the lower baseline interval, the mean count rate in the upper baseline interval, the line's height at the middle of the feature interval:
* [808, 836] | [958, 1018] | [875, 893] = 0.12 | 1.16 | 1.61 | 1.33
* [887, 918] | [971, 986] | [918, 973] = 0.04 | 1.23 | 1.56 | 1.42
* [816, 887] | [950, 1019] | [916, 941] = 0.07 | 1.02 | 1.59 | 1.35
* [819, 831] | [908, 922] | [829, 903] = 0.15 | 1.13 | 1.24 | 1.18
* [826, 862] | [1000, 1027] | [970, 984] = -0.08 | 0.919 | 1.58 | 1.44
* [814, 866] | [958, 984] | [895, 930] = 0.03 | 0.99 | 1.51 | 1.28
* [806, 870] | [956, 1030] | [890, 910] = 0.01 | 1.02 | 1.57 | 1.24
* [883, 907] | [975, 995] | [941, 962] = 0.03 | 1.22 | 1.61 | 1.47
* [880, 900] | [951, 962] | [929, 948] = 0.06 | 1.21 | 1.46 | 1.39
